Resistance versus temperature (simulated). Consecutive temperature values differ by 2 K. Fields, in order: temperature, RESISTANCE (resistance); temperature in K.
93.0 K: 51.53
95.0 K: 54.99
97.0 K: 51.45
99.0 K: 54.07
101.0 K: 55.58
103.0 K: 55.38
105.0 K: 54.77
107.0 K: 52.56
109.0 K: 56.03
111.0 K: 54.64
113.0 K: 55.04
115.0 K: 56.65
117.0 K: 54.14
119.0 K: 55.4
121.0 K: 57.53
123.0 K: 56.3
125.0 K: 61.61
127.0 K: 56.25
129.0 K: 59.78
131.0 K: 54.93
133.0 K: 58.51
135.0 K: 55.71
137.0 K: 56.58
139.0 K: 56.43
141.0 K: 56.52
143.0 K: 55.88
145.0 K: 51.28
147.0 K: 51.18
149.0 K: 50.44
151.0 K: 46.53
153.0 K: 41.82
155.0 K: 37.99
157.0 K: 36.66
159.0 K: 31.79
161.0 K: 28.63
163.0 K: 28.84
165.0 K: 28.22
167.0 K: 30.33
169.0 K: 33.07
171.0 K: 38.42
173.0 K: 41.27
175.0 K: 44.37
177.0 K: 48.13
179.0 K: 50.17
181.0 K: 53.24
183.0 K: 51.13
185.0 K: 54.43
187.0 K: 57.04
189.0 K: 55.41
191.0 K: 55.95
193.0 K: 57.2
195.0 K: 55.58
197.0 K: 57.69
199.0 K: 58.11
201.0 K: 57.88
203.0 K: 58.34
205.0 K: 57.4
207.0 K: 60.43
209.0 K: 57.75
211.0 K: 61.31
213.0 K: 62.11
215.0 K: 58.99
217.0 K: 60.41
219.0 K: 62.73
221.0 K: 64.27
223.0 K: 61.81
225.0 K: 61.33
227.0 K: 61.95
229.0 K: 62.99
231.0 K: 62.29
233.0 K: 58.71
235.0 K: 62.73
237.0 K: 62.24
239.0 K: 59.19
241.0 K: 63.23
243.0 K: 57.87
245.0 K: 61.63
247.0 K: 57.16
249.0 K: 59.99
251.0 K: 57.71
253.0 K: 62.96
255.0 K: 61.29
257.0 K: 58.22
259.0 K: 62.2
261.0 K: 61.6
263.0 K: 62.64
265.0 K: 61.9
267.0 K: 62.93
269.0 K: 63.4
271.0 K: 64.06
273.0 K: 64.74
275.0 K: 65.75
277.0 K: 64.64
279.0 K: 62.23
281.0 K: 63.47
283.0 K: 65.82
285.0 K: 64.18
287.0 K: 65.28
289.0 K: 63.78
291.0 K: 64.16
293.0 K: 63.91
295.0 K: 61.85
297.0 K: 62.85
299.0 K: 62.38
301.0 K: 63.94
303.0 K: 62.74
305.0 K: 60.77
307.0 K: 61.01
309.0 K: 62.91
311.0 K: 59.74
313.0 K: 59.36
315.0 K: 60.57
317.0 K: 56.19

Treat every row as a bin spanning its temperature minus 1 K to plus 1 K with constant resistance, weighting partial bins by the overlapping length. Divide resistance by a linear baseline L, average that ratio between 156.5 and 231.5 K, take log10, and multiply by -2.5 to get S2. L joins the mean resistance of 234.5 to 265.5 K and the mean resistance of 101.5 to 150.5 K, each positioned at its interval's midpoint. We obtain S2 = 0.132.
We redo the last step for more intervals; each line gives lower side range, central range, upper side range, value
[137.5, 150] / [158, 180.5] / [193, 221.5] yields 0.45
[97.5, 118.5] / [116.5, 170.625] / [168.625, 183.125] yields 0.05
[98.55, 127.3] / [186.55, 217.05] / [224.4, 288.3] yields 0.03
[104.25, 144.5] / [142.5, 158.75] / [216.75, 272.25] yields 0.25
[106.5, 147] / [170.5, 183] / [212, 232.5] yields 0.26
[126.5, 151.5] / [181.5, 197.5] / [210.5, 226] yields 0.07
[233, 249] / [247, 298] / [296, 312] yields -0.03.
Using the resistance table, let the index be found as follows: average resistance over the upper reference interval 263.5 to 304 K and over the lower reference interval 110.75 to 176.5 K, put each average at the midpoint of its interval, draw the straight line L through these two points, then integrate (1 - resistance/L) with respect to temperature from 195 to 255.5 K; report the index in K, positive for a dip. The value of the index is -3.48 K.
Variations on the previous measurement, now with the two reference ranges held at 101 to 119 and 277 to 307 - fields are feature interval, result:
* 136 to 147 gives 0.3 K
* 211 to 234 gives -0.6 K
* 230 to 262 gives 0.3 K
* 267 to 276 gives -0.3 K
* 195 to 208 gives 0.2 K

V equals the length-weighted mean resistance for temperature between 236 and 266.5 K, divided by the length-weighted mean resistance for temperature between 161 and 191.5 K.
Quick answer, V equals 1.38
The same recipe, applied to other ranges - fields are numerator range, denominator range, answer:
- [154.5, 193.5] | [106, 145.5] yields 0.77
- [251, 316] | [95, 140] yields 1.12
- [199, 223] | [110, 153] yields 1.09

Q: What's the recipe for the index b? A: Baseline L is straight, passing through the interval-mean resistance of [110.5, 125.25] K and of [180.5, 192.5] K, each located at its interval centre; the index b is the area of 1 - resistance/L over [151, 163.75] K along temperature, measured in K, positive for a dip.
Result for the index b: 4.6 K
